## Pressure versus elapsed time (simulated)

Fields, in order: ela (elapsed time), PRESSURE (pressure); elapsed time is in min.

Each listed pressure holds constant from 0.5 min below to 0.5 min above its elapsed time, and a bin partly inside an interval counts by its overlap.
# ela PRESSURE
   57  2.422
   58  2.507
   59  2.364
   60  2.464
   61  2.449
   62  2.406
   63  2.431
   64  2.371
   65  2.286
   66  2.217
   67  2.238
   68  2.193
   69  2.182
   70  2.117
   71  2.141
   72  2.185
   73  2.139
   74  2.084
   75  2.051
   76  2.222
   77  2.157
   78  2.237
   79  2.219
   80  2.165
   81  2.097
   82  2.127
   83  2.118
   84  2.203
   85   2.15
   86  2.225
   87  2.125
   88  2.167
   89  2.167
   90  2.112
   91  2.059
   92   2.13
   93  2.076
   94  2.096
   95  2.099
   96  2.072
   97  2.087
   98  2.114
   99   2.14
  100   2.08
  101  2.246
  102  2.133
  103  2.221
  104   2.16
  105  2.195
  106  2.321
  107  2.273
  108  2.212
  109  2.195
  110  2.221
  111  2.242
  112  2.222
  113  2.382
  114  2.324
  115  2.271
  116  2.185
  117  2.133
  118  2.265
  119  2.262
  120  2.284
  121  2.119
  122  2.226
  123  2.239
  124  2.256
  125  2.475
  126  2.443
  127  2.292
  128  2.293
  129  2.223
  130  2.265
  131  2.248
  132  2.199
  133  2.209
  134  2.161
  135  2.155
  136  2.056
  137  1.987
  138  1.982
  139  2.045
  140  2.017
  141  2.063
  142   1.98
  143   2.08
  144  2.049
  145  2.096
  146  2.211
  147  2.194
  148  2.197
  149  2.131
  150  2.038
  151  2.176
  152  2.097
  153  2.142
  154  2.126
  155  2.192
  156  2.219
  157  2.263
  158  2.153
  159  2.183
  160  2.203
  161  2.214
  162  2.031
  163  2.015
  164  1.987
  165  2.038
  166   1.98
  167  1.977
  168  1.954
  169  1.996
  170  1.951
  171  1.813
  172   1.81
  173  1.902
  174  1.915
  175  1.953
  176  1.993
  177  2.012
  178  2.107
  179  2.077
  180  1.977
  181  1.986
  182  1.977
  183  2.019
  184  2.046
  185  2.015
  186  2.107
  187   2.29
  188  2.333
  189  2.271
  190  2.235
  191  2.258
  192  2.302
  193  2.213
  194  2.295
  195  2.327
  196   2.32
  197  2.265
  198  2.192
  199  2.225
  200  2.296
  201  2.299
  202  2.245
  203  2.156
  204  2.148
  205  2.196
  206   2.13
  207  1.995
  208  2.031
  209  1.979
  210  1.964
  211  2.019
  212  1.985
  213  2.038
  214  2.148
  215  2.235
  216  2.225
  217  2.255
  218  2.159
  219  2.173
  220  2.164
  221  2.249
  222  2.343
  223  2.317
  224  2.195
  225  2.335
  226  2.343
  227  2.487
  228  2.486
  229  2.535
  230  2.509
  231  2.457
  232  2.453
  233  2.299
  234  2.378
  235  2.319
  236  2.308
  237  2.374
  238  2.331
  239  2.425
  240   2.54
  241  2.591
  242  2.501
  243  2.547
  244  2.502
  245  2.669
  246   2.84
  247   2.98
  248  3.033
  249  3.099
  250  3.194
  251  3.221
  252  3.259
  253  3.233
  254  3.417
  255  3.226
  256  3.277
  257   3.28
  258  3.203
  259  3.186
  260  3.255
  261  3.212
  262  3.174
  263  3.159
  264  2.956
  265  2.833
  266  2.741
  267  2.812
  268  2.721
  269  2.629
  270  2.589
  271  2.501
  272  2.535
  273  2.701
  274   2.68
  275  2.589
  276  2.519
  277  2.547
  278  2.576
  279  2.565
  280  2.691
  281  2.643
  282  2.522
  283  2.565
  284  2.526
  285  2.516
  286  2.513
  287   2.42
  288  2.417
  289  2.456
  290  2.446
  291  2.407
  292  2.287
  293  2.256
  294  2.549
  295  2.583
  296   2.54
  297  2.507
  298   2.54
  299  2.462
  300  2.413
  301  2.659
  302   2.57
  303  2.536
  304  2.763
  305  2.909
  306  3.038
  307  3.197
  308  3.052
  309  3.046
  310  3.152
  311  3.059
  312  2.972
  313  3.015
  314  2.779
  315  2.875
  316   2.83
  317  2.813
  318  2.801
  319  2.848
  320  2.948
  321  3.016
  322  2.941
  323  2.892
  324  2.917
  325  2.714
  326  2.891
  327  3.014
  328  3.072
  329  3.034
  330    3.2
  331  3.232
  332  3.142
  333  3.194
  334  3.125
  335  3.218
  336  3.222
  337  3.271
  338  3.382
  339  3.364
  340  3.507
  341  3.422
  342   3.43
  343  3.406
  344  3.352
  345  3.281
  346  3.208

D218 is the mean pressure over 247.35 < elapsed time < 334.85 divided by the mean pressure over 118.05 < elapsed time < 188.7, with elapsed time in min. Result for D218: 1.3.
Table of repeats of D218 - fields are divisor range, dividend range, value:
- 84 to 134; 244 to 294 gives 1.27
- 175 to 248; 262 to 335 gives 1.22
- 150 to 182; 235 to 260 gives 1.41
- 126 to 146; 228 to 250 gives 1.20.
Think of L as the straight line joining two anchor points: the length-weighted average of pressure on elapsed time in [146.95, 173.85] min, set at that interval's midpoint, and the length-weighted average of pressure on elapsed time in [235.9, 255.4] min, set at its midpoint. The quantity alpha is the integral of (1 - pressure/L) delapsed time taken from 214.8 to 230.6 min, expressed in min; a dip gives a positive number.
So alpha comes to 1.8 min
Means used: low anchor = 2.07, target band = 2.32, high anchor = 2.82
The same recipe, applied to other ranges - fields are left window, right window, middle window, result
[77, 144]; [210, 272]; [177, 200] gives 2.6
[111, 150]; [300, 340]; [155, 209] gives 6.6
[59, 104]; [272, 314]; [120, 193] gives 7.1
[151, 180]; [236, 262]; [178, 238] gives 6.5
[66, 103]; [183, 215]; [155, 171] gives 0.7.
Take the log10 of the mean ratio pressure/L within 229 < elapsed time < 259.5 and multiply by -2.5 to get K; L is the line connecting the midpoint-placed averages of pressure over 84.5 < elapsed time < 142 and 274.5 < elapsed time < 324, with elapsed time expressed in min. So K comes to -0.10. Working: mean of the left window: 2.18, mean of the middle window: 2.78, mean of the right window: 2.69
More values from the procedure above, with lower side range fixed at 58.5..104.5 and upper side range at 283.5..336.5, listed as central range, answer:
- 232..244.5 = 0.078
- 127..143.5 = 0.098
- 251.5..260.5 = -0.222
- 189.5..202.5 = 0.104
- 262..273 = -0.031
